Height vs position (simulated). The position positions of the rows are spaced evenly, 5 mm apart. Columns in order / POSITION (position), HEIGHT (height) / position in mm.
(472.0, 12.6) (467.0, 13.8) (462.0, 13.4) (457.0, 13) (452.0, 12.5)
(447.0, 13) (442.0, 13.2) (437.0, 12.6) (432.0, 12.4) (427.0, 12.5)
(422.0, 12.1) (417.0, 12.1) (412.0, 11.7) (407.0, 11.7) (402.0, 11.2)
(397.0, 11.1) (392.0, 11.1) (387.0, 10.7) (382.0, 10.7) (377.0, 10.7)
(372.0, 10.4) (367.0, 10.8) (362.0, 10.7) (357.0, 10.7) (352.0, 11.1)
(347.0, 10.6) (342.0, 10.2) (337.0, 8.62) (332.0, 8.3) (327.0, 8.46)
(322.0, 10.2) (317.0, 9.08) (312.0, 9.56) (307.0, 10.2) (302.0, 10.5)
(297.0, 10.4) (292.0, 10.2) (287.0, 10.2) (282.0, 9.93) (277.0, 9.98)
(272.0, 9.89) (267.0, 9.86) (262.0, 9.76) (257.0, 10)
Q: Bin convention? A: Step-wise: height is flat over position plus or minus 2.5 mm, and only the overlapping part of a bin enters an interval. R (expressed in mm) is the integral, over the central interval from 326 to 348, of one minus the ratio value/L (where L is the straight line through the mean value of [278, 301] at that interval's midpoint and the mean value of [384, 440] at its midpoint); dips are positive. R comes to 3.3 mm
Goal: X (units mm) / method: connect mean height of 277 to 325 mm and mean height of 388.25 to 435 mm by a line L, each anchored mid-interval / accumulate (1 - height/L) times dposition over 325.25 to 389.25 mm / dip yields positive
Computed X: 4.3 mm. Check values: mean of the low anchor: 10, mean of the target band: 10.2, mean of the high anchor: 11.7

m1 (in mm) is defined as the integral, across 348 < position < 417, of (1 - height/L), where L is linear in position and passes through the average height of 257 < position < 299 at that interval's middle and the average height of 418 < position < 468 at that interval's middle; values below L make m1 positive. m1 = 4.6 mm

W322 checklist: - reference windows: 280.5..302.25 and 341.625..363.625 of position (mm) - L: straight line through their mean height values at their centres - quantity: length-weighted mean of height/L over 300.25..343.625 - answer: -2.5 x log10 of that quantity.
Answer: 0.11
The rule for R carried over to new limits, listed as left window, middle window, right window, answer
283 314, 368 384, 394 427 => 0.9 mm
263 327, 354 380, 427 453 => 1.5 mm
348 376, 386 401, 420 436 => 0.6 mm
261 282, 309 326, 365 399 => 1.2 mm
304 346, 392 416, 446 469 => 0.4 mm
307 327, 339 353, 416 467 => -0.3 mm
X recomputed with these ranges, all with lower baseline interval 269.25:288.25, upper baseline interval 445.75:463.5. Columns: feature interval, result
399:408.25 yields 0.5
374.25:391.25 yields 1.5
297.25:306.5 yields 0.0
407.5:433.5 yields 0.5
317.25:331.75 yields 2.2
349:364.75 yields 0.7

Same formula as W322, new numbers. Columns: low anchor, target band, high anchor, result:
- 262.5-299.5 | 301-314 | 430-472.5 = 0.05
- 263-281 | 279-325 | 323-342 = -0.07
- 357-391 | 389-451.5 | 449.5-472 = -0.01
